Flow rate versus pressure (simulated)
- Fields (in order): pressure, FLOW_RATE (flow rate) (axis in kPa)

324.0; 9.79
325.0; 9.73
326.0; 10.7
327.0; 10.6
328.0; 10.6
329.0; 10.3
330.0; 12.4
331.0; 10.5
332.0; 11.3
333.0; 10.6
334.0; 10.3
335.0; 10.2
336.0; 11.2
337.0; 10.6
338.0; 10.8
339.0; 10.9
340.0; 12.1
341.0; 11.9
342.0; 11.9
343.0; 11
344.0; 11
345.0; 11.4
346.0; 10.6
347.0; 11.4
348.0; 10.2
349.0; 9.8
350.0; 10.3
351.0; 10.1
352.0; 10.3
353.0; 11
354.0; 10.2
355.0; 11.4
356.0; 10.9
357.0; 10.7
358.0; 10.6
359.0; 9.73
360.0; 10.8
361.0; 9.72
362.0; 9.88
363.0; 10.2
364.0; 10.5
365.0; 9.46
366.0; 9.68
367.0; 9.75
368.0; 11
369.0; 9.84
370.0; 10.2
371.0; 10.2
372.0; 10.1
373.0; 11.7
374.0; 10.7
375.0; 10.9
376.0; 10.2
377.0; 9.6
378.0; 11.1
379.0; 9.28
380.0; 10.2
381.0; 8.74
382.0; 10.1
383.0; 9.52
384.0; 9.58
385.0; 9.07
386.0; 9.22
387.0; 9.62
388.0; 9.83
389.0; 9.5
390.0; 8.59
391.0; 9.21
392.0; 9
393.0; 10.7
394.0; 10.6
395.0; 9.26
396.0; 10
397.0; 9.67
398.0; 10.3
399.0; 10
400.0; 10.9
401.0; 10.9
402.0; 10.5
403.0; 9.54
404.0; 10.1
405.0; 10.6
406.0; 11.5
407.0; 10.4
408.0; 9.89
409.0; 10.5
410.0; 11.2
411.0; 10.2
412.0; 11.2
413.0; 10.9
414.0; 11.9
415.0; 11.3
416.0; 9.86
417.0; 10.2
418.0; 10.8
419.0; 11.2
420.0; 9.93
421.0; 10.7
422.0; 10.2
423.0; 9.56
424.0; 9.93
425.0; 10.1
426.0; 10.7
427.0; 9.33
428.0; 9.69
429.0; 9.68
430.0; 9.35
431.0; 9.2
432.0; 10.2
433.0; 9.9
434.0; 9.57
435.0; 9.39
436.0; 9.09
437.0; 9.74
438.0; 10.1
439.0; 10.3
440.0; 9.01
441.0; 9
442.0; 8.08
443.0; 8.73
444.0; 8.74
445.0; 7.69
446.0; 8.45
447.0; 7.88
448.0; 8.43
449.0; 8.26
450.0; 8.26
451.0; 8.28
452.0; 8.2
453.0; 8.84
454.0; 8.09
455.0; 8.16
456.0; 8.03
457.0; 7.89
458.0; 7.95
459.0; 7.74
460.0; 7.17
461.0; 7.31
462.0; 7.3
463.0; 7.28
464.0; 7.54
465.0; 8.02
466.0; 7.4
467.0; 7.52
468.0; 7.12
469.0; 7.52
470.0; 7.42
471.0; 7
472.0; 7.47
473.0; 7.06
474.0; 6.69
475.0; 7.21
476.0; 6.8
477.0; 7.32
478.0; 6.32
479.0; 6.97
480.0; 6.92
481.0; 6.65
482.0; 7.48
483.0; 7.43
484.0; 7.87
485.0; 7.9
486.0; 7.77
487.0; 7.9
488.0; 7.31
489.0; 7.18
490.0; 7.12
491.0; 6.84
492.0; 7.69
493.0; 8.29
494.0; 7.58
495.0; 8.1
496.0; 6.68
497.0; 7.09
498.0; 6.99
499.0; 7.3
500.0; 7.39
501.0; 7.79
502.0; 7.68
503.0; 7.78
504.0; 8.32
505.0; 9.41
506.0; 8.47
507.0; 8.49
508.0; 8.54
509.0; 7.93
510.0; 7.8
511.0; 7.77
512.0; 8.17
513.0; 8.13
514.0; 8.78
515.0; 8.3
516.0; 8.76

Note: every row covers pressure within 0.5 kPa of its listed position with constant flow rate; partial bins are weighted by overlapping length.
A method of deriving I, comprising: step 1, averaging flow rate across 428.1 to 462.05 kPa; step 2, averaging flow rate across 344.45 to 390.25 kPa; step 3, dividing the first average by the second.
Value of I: 0.9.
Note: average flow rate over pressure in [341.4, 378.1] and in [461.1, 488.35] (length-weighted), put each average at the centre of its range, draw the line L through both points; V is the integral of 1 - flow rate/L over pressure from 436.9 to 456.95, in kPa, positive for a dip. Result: -1.2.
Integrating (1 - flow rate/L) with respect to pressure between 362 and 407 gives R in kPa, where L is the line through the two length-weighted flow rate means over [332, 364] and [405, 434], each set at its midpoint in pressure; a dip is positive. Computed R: 2.08 kPa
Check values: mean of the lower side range 10.7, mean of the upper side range 10.3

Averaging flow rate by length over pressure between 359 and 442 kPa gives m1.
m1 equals 10.1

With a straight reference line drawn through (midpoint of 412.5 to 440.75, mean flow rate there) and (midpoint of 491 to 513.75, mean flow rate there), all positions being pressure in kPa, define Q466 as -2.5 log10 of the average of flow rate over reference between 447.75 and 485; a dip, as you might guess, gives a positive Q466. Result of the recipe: 0.182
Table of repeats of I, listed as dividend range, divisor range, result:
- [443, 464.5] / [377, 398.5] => 0.83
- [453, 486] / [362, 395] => 0.75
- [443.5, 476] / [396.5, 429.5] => 0.74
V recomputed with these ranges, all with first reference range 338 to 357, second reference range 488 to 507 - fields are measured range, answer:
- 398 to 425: -2.8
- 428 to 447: -0.5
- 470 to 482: 1.7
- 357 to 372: 0.6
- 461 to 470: 1.0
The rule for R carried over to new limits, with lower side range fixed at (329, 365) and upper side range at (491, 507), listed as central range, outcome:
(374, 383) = 0.1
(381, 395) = 0.6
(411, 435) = -2.5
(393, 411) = -1.3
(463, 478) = 1.9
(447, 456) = 0.4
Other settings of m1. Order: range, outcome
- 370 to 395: 9.88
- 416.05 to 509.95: 8.27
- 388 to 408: 10.1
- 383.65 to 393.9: 9.48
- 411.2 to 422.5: 10.7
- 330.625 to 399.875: 10.3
